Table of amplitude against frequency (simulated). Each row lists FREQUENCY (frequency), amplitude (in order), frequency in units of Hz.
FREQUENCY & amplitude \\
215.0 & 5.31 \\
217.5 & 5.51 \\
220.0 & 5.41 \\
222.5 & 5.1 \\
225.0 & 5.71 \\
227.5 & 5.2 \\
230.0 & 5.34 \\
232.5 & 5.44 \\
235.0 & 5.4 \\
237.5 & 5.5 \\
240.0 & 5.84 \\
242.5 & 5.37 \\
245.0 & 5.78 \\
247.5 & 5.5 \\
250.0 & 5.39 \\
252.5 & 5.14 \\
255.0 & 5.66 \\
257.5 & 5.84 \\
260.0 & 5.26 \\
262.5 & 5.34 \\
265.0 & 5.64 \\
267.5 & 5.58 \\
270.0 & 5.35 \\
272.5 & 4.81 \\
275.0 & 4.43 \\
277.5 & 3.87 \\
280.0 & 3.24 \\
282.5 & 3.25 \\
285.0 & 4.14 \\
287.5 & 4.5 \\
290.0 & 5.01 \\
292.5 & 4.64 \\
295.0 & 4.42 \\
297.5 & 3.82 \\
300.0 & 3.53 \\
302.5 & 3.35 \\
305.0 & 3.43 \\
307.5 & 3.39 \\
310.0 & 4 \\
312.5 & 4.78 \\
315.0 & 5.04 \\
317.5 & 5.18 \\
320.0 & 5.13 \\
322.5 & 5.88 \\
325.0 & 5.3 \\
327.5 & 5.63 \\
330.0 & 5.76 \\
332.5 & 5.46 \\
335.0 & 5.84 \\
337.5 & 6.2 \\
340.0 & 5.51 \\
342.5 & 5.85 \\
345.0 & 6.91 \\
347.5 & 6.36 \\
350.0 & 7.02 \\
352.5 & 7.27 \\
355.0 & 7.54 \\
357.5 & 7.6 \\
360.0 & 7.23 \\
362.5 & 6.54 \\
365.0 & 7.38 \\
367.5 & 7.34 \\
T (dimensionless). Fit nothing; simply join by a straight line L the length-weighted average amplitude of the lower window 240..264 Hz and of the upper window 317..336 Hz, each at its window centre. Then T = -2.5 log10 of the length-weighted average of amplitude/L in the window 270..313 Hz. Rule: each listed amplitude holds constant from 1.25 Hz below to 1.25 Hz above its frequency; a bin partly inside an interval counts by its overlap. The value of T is 0.33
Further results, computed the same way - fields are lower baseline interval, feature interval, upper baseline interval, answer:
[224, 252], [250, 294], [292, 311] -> -0.05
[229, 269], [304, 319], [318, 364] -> 0.36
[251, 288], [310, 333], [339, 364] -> 0.15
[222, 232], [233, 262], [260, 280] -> -0.07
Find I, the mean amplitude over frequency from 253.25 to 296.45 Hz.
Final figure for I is 4.76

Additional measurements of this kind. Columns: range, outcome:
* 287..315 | 4.11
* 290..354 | 5.19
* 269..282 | 4.26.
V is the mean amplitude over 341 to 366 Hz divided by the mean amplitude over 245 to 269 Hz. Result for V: 1.26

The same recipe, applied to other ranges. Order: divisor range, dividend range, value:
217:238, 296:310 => 0.66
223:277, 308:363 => 1.11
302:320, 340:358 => 1.60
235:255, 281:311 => 0.72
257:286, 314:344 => 1.19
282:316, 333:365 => 1.62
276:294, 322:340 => 1.39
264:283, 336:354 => 1.42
